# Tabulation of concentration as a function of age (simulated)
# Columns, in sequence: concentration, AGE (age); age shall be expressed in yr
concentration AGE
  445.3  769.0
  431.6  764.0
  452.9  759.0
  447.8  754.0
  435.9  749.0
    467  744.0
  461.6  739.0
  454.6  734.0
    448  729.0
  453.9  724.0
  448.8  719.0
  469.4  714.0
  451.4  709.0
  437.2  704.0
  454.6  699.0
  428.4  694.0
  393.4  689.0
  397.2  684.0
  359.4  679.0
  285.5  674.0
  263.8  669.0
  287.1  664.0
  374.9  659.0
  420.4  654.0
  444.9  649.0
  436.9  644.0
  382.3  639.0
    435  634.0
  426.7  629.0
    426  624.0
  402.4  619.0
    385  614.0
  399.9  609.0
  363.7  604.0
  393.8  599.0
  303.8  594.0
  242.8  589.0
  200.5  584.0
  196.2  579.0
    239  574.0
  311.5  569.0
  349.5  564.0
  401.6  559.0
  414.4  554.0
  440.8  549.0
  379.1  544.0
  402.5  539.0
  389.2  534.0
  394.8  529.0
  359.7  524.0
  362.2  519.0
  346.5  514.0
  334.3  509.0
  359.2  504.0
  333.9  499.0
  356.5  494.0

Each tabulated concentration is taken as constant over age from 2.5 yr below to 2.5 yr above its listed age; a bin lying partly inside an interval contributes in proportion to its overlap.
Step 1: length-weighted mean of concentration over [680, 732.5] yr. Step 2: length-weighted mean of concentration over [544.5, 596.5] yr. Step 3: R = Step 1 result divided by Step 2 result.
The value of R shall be 1.40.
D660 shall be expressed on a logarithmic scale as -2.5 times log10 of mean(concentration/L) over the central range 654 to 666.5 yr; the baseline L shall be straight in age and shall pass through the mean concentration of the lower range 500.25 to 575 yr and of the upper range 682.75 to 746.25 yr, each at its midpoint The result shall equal 0.203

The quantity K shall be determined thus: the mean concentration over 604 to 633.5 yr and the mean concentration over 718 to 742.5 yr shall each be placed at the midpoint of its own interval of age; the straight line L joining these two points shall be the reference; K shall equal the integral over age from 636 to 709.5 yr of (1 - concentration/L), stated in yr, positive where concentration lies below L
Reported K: 7.37 yr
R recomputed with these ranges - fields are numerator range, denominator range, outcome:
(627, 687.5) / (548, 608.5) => 1.17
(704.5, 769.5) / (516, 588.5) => 1.32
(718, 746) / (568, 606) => 1.63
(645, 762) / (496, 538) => 1.15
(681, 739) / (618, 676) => 1.15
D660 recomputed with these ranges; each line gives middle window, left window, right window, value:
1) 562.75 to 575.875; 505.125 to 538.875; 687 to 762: 0.28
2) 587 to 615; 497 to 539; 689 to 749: 0.15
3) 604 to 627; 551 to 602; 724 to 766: -0.17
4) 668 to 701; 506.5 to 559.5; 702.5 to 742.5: 0.18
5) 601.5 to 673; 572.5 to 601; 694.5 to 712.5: -0.15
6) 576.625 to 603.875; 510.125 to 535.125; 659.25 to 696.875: 0.28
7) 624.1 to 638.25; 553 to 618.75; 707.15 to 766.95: -0.17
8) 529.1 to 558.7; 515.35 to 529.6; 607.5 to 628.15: -0.08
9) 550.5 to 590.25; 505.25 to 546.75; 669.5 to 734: 0.26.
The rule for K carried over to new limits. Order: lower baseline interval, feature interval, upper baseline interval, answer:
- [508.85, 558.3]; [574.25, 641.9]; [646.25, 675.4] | 2.9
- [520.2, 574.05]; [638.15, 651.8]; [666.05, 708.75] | -1.7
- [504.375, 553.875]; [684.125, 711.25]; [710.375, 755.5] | 0.7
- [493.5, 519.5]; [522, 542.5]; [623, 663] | -1.5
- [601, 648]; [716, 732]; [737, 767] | -0.4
